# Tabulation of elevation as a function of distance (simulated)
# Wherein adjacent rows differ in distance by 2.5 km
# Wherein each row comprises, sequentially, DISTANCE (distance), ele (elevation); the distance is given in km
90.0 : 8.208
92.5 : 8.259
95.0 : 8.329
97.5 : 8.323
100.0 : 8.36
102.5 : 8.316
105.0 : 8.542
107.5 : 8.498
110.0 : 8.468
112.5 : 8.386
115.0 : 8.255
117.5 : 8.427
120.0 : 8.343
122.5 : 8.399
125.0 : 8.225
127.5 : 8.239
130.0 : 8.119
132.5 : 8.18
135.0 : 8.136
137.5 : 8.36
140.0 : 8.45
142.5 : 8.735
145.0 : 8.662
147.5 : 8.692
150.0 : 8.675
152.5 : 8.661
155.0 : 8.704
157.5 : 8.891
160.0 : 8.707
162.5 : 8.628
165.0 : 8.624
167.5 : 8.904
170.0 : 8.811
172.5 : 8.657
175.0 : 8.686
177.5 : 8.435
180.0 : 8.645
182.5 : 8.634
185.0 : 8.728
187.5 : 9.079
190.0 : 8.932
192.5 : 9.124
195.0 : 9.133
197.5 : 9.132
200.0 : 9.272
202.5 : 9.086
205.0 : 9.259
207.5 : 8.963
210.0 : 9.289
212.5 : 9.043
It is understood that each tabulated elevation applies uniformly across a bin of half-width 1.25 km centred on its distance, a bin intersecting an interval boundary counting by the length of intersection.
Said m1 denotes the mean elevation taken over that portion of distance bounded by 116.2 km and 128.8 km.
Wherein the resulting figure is 8.33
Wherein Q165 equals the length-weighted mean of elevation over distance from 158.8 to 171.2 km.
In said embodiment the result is 8.73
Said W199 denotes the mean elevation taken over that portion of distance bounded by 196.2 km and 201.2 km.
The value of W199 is 9.2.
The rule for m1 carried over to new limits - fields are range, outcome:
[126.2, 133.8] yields 8.18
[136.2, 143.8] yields 8.51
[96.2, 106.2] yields 8.38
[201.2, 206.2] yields 9.17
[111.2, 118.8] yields 8.36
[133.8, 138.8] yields 8.25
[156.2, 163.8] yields 8.74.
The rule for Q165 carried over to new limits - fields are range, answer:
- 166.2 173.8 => 8.79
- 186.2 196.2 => 9.06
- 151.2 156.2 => 8.68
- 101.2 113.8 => 8.44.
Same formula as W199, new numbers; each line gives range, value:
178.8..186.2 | 8.67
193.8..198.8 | 9.13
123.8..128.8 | 8.23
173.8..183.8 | 8.6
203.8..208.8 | 9.11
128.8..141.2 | 8.25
